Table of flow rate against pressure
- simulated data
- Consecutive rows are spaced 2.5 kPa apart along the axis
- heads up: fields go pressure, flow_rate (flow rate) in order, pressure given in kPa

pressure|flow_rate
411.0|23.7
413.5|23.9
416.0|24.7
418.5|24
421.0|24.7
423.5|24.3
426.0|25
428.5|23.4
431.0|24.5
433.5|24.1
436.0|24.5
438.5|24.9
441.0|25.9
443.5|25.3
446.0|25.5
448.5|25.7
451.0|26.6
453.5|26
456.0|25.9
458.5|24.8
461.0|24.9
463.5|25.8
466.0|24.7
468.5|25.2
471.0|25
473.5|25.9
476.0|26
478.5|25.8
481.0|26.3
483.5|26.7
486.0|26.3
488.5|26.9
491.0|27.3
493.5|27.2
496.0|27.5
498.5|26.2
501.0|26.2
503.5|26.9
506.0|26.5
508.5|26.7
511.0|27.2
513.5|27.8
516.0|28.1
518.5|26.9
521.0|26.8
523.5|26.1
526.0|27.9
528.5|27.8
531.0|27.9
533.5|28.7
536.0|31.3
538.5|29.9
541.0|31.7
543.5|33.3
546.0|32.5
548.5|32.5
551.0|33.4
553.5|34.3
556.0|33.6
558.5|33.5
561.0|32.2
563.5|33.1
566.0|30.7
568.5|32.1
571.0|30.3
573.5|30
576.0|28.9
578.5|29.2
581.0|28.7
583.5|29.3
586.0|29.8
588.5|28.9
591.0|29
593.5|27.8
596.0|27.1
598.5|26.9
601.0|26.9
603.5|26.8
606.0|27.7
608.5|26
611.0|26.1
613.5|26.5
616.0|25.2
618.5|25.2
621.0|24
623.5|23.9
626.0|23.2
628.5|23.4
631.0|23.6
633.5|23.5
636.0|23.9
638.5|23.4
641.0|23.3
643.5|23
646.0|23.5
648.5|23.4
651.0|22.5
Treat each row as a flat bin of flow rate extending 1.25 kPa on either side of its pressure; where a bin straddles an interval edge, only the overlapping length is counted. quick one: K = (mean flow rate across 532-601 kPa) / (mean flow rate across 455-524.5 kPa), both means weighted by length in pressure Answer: 1.16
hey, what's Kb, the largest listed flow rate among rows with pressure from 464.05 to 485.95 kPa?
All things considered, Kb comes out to 26.7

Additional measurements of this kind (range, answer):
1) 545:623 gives 34.3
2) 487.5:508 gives 27.5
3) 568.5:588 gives 32.1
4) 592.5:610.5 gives 27.8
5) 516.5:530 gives 27.9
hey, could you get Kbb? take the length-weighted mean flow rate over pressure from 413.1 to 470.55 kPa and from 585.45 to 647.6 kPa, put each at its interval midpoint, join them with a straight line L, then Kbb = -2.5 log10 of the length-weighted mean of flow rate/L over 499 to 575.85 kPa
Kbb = -0.18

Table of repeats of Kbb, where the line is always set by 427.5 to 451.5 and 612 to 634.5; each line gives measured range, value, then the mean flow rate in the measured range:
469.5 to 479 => -0.033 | 25.7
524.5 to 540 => -0.173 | 28.9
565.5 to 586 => -0.215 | 29.9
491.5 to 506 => -0.085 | 26.8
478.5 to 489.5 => -0.069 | 26.5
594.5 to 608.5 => -0.110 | 27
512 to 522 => -0.112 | 27.4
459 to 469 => -0.009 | 25.1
